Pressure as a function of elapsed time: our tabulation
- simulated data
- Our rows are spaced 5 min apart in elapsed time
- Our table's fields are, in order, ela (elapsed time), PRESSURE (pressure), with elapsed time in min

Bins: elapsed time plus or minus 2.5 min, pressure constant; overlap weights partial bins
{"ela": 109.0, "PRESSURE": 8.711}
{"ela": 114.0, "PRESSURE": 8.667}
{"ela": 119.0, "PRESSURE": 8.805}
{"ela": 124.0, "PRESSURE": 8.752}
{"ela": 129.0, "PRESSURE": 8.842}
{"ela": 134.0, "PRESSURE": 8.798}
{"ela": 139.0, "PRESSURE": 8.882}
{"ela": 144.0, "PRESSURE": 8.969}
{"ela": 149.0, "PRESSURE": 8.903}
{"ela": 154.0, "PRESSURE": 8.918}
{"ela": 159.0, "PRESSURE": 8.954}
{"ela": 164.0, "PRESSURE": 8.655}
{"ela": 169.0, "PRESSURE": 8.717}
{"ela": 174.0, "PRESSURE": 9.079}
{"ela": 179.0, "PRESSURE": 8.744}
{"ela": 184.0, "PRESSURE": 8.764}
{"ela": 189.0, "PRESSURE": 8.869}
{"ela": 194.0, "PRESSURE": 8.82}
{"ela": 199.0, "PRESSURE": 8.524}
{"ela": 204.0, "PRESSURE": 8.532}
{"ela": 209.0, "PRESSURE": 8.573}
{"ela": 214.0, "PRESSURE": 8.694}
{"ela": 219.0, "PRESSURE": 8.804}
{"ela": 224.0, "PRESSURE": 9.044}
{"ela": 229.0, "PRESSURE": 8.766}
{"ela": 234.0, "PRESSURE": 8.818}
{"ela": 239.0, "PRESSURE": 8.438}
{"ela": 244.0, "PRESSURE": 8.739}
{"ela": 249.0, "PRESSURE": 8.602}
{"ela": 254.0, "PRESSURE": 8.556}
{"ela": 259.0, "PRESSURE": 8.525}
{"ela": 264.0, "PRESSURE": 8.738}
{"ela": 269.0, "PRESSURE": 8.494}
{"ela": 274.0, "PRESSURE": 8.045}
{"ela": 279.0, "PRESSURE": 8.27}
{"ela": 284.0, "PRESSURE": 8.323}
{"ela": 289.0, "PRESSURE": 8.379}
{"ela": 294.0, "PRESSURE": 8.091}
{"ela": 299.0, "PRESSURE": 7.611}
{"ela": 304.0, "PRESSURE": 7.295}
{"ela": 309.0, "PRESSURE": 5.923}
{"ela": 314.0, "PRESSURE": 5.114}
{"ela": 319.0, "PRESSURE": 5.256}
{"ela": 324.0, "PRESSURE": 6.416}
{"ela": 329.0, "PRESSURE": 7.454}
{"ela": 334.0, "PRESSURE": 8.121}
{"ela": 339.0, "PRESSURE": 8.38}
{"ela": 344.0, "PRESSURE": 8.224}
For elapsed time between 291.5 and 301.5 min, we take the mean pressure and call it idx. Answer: 7.85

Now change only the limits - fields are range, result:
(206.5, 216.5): 8.63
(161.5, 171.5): 8.69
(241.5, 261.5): 8.61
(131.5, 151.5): 8.89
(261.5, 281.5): 8.39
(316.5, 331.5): 6.38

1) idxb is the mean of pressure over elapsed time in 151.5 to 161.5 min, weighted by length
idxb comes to 8.94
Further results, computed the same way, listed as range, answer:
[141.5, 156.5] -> 8.93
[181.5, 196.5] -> 8.82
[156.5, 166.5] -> 8.8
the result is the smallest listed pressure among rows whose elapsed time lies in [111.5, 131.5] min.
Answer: 8.667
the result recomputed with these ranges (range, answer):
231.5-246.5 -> 8.438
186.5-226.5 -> 8.524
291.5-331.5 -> 5.114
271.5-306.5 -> 7.295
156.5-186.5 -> 8.655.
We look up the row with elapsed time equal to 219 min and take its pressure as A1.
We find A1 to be 8.804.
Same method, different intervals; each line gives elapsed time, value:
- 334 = 8.121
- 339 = 8.38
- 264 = 8.738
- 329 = 7.454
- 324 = 6.416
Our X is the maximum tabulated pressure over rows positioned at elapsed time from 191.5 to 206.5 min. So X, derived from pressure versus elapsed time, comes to 8.82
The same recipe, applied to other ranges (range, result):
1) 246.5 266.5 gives 8.738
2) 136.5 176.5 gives 9.079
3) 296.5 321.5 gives 7.611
